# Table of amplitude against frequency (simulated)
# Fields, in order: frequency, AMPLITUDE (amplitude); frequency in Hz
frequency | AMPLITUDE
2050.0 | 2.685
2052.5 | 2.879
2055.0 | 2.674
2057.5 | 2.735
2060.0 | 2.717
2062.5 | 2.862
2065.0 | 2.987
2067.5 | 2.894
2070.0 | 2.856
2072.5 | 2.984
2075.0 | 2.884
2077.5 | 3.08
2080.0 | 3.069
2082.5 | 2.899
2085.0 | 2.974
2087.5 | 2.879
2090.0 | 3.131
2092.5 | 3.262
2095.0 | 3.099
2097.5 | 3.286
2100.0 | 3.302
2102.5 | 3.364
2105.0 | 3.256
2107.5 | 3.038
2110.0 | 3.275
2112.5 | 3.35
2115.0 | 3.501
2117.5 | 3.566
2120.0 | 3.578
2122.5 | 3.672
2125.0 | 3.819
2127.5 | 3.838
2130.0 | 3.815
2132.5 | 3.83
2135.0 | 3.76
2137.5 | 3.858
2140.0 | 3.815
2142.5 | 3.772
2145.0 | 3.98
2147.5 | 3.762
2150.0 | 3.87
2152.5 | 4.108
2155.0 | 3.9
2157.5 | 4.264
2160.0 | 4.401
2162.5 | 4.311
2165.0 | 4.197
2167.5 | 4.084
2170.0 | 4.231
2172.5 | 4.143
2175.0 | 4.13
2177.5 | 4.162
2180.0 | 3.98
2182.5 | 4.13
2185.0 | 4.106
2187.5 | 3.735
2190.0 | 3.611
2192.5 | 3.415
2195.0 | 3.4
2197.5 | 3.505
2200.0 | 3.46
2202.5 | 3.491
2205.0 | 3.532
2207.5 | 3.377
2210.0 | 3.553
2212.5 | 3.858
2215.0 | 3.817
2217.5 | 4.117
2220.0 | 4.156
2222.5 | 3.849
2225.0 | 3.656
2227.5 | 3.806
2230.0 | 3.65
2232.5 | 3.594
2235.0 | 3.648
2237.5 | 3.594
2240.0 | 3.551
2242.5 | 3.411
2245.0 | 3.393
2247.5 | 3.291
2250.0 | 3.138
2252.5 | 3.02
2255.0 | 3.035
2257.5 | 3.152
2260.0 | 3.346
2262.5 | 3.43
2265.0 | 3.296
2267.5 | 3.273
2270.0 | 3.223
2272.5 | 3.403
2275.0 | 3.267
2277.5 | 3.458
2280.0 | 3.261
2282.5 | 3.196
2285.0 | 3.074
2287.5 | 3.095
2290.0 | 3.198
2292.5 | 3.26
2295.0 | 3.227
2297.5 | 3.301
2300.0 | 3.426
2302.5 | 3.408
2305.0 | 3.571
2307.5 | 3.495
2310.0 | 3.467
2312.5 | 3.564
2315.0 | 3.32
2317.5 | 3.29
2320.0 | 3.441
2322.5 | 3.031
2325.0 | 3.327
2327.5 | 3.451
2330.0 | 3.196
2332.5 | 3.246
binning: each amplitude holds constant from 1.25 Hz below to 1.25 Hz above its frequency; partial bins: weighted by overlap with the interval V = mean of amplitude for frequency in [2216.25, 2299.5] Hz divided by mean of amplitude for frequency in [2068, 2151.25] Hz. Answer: 1.00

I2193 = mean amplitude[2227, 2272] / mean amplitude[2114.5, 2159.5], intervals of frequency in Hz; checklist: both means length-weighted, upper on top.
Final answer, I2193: 0.9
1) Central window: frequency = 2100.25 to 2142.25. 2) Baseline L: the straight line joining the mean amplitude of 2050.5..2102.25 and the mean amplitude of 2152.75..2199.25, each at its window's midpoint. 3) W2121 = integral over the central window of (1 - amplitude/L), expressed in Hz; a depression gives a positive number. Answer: -1.83 Hz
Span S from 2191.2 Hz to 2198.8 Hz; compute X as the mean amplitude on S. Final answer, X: 3.44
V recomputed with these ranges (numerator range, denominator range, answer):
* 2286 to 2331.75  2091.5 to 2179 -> 0.89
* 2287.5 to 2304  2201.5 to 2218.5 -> 0.90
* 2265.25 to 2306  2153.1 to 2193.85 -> 0.81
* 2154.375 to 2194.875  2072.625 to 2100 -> 1.32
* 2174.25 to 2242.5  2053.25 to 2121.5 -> 1.21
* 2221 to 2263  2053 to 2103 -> 1.15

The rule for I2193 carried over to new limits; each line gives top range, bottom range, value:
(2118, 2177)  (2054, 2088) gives 1.37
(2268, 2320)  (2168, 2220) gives 0.88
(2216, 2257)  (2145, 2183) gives 0.86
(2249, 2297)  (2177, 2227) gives 0.86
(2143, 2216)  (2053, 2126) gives 1.24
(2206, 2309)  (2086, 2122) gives 1.05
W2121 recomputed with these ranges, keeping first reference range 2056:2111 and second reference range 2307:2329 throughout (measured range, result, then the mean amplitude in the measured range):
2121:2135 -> -3.11 Hz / 3.79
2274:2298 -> 0.67 Hz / 3.23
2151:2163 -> -3.98 Hz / 4.18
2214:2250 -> -4.60 Hz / 3.66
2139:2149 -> -2.28 Hz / 3.83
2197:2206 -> -0.82 Hz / 3.5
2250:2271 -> 0.46 Hz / 3.22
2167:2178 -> -3.45 Hz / 4.15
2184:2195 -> -1.68 Hz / 3.67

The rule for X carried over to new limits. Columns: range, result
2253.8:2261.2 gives 3.18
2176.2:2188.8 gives 4.02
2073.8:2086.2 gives 2.98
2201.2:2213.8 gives 3.56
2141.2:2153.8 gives 3.9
